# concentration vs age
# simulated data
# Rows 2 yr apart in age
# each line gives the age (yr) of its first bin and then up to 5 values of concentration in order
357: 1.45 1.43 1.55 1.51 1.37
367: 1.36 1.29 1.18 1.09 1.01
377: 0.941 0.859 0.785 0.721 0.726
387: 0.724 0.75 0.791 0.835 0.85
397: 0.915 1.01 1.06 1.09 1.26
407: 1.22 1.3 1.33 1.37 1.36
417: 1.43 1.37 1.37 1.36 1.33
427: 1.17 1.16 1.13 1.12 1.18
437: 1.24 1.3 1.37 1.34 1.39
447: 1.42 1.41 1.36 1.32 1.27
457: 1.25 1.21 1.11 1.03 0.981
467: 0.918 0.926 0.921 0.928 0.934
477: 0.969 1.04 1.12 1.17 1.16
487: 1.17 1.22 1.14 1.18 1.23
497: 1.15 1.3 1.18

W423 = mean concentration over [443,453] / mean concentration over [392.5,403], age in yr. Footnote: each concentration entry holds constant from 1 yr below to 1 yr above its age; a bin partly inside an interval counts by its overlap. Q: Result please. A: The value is 1.4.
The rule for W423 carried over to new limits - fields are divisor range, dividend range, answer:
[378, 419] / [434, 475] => 1.16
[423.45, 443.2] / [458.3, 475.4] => 0.81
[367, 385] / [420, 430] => 1.29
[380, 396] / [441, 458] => 1.74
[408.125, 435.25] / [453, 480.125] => 0.81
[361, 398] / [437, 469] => 1.24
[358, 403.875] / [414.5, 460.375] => 1.25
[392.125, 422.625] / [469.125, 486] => 0.86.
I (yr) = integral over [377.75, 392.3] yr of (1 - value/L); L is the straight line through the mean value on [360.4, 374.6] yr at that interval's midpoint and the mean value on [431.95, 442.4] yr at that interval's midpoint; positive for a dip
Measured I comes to 5.9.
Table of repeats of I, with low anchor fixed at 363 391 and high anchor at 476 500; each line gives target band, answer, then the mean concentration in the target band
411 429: -4.71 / 1.33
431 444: -1.99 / 1.25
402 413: -2.24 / 1.25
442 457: -3.44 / 1.35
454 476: 1.51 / 1.04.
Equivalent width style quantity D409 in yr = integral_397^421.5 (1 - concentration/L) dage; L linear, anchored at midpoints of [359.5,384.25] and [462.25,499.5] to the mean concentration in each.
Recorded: -2.85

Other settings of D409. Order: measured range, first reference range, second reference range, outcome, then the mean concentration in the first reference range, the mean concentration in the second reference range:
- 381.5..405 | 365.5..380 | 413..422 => 6.9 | 1.11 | 1.38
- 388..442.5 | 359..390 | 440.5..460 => 1.8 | 1.07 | 1.33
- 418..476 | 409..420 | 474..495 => 2.4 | 1.37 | 1.12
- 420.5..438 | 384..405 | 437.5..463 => -1.2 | 0.893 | 1.3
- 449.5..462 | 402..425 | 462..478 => -2.6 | 1.32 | 0.951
